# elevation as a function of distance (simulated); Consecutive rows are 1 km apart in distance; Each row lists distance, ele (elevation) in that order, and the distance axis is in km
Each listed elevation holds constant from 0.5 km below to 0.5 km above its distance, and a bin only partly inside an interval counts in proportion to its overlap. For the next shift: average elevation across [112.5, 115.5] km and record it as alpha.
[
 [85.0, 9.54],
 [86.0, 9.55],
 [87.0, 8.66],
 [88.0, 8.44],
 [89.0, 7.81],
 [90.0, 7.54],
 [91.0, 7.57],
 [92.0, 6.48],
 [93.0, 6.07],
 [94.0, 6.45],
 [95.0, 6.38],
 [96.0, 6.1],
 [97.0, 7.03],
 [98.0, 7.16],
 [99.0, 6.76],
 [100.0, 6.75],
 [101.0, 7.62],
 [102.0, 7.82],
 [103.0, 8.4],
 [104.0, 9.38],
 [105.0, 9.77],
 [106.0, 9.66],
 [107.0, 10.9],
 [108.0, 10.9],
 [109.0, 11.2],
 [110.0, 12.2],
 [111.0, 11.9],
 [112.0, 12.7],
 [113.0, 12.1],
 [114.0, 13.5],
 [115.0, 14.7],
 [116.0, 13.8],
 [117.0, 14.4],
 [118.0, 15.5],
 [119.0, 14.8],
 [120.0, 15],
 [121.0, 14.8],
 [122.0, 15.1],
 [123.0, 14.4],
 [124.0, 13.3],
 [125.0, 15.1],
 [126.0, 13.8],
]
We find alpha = 13.4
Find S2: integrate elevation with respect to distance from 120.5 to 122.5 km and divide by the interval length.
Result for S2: 14.9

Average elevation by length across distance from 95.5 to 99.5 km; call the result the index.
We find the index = 6.76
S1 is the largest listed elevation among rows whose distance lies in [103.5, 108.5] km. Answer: 10.9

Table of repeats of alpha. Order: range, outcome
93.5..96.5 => 6.31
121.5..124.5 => 14.3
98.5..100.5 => 6.75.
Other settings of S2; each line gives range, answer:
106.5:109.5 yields 11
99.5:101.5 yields 7.19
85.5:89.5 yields 8.62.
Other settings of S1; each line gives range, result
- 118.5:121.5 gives 15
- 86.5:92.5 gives 8.66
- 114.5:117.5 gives 14.7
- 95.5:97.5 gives 7.03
